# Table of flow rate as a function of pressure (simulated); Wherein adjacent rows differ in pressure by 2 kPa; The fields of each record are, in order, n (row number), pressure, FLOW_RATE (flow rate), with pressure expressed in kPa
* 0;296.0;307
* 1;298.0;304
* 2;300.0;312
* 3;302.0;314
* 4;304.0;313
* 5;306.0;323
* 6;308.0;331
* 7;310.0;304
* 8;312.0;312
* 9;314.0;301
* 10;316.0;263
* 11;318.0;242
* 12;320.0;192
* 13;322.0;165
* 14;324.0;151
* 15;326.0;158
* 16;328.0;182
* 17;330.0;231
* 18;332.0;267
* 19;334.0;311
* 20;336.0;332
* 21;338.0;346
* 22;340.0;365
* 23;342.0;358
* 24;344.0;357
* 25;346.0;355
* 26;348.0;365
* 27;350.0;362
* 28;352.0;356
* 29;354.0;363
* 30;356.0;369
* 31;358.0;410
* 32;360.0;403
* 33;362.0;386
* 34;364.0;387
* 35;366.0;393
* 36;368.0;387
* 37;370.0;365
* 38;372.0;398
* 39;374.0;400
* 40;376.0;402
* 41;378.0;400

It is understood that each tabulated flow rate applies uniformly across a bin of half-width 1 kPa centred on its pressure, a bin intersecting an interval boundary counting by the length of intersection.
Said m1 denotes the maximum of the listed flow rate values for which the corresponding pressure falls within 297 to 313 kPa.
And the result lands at 331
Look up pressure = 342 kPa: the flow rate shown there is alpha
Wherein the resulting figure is 358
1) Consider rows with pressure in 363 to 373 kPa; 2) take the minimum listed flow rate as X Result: 365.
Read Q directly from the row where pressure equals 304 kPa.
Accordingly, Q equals 313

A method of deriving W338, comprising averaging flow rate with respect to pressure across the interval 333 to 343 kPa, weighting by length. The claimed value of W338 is 342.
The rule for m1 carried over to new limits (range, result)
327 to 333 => 267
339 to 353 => 365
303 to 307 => 323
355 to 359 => 410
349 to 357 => 369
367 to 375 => 400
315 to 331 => 263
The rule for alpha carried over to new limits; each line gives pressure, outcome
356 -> 369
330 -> 231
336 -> 332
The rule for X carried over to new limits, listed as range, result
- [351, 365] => 356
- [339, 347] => 355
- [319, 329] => 151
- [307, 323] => 165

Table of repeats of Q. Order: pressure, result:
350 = 362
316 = 263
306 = 323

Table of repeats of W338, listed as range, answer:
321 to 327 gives 158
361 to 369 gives 388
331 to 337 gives 303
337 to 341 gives 356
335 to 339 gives 339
